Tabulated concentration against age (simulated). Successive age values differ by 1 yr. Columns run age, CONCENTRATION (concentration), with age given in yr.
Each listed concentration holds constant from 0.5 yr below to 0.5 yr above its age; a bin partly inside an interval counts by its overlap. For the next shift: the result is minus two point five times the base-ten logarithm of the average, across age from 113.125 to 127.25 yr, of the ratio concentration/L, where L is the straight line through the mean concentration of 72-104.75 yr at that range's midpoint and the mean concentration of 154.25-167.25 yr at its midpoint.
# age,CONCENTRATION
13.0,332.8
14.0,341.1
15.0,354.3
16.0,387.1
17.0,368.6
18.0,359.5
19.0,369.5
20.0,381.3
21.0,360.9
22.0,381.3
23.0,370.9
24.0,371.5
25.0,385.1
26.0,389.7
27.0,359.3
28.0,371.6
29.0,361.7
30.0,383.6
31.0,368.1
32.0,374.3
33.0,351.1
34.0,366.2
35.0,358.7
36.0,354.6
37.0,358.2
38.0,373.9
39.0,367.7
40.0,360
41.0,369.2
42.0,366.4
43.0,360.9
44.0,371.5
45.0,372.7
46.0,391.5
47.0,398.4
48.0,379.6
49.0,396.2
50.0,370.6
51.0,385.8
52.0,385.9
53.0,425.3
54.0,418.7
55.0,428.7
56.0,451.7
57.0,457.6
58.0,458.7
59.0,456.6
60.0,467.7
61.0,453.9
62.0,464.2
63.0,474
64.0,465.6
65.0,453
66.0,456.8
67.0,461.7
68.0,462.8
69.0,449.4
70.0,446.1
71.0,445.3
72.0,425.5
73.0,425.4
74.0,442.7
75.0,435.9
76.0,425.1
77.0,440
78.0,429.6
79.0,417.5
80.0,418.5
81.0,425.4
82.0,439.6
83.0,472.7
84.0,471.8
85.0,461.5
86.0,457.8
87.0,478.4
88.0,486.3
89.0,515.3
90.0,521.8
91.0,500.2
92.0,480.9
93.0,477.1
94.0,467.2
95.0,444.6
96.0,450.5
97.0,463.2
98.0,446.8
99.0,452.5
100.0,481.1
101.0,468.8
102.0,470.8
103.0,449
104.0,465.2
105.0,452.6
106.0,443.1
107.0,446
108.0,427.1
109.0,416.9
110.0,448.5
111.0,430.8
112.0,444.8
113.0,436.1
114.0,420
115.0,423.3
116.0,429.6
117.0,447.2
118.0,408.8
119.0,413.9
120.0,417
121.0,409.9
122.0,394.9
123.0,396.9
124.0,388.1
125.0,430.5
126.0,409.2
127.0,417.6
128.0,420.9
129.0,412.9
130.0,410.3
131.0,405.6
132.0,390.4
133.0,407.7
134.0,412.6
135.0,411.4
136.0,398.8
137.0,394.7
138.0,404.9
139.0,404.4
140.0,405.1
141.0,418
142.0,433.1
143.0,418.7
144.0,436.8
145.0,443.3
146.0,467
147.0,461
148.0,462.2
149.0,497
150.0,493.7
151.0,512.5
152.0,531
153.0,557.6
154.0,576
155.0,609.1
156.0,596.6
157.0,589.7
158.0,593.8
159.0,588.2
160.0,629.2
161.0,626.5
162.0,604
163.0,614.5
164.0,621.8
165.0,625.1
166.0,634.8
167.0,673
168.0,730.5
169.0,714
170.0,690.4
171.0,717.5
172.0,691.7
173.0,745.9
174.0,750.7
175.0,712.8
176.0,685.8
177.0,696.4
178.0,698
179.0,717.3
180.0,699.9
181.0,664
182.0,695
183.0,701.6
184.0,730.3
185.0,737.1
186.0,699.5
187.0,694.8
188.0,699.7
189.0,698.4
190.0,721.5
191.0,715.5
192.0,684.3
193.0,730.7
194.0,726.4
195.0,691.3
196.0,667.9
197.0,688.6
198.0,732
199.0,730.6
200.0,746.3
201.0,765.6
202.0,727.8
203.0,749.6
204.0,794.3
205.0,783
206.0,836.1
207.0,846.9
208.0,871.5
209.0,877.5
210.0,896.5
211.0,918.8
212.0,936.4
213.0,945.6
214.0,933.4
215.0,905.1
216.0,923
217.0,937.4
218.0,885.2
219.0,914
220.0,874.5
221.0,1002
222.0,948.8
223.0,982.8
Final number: 0.26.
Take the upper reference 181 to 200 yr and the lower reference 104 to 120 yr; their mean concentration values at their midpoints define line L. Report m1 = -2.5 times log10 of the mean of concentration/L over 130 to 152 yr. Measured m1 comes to 0.23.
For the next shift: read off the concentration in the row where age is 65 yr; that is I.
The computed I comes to 453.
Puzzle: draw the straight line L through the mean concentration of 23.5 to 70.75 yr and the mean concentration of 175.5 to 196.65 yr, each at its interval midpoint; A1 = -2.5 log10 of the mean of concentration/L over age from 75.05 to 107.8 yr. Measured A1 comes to 0.09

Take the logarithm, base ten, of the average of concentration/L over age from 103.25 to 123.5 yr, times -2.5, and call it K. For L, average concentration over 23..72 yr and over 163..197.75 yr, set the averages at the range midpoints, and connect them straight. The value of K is 0.27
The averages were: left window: 404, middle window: 429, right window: 698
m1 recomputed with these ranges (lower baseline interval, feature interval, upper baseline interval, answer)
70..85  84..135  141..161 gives 0.075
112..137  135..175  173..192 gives 0.029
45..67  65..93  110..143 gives -0.076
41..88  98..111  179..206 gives 0.158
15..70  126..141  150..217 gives 0.427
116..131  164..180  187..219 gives -0.078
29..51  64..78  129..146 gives -0.156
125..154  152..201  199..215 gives -0.038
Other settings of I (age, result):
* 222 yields 948.8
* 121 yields 409.9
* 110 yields 448.5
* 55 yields 428.7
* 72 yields 425.5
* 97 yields 463.2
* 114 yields 420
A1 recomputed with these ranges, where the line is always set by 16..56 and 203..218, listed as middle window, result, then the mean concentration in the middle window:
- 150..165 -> 0.23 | 587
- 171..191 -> 0.13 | 708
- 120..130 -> 0.48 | 409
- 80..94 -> 0.11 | 474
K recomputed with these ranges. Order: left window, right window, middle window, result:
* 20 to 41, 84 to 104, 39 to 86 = -0.01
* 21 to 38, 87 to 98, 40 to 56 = 0.03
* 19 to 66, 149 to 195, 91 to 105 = 0.10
